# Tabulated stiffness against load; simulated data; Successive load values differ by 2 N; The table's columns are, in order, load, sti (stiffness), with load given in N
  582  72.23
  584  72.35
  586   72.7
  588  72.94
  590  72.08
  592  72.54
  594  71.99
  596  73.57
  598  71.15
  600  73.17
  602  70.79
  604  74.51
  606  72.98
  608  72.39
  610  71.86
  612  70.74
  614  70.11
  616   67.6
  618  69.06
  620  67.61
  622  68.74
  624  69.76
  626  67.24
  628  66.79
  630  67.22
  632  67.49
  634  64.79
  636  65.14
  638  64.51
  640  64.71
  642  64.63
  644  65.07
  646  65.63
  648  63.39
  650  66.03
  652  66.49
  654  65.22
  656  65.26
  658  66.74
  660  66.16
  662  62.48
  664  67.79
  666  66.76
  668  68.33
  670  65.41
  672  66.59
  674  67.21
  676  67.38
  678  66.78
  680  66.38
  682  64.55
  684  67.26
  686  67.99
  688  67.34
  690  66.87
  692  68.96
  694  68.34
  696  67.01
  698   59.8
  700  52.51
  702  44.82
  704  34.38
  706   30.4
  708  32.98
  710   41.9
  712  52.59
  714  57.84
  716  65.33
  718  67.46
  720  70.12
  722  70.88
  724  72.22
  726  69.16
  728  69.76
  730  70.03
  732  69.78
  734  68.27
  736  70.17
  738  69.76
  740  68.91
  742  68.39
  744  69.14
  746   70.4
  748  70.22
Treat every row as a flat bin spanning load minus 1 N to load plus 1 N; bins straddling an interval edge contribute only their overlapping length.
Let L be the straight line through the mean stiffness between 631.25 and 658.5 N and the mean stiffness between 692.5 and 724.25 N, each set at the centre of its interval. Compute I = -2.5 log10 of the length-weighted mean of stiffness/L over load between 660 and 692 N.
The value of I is -0.11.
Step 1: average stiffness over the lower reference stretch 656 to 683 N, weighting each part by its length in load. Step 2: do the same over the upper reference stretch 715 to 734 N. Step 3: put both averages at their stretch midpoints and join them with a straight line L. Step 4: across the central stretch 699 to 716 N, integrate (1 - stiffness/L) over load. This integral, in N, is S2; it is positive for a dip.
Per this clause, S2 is 5.9 N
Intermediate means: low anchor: 66.3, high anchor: 69.4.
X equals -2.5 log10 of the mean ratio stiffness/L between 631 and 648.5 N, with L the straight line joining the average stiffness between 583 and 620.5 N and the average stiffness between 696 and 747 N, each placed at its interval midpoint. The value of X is 0.05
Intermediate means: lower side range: 71.6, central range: 65.1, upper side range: 60.8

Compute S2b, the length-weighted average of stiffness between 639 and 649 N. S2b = 64.7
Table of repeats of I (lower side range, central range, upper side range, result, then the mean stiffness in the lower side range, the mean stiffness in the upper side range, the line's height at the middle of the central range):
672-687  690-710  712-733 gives 0.29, 66.8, 67.5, 67.1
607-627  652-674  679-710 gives -0.07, 69.5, 56.8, 62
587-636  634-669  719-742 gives 0.07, 70.2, 69.8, 70.1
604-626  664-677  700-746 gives -0.03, 70.2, 60.7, 65.3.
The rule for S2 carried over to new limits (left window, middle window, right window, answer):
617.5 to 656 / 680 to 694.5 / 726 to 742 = 0.1 N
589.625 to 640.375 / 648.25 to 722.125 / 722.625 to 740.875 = 8.7 N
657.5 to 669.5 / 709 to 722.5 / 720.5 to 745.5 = 1.6 N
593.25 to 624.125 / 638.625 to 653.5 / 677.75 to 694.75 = 0.9 N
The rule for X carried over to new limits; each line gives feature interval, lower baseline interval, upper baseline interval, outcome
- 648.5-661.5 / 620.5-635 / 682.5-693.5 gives 0.029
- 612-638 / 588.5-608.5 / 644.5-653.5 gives 0.018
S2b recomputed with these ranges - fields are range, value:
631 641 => 65.3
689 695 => 68.1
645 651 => 65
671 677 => 67.1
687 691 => 67.1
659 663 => 64.3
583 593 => 72.5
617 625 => 68.8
